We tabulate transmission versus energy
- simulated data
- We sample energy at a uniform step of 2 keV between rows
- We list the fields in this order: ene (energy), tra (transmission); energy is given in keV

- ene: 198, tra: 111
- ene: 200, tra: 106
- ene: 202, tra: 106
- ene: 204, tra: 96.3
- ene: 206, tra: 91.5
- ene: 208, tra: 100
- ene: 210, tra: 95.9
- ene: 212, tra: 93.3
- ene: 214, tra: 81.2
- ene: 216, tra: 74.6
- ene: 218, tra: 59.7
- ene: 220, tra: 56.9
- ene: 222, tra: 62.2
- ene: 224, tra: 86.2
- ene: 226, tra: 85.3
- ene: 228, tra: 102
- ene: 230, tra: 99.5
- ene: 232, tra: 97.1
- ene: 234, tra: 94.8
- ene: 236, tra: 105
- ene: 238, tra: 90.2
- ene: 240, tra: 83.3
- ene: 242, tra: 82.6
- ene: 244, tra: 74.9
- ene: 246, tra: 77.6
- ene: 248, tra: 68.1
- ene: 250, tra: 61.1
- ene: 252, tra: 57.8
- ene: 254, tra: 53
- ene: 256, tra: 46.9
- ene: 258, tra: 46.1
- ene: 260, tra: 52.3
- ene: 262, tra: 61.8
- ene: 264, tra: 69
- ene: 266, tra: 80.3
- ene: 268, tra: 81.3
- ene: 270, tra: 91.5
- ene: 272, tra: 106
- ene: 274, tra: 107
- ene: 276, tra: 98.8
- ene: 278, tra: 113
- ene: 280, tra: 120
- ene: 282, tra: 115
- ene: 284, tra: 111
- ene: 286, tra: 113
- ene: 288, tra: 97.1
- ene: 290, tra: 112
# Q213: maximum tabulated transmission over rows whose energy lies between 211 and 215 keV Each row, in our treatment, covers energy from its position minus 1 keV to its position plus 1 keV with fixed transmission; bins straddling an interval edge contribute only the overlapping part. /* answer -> 93.3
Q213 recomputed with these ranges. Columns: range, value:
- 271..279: 113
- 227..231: 102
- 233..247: 105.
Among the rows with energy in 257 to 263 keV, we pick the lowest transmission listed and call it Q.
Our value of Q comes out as 46.1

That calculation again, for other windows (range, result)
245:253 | 57.8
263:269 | 69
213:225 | 56.9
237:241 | 83.3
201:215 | 81.2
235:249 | 68.1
